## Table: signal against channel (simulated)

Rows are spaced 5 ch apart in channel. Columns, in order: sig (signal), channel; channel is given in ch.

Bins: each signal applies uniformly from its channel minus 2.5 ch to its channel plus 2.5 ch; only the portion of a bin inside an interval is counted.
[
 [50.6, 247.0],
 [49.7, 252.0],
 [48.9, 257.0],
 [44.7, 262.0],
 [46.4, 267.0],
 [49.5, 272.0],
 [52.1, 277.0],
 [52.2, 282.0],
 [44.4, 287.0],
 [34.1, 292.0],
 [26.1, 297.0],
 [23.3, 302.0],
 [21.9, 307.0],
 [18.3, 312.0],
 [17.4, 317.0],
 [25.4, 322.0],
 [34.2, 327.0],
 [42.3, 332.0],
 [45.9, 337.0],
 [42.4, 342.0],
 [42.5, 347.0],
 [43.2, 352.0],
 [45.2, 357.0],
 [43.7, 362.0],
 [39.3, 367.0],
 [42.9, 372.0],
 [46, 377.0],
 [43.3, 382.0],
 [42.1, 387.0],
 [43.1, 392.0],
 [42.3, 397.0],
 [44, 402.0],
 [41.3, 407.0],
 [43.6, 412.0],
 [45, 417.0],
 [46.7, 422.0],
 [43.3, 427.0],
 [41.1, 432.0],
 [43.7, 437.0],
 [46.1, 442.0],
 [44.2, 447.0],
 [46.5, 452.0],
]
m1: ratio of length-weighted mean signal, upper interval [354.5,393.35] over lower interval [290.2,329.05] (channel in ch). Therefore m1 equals 1.7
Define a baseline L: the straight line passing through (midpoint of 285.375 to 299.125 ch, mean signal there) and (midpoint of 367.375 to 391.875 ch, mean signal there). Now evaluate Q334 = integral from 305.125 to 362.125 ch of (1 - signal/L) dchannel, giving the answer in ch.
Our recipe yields 5.8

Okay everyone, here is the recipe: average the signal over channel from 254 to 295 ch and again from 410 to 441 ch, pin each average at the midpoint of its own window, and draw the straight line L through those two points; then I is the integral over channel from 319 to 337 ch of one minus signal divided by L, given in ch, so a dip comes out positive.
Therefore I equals 4.1 ch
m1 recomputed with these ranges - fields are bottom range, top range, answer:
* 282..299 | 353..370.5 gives 1.14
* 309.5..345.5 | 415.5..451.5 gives 1.36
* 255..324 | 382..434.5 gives 1.20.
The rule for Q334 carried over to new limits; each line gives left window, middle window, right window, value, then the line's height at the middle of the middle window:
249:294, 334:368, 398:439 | 1.4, 45.2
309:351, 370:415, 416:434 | -3.1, 40.5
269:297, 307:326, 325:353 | 9.4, 42.9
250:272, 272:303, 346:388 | 4.2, 46.5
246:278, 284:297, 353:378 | 2.7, 47.1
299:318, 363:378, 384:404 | -2.3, 36.7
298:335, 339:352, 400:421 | -4.5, 31.7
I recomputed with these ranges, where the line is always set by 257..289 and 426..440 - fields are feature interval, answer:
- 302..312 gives 5.47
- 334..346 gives 0.56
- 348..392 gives 1.73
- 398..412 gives 0.30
